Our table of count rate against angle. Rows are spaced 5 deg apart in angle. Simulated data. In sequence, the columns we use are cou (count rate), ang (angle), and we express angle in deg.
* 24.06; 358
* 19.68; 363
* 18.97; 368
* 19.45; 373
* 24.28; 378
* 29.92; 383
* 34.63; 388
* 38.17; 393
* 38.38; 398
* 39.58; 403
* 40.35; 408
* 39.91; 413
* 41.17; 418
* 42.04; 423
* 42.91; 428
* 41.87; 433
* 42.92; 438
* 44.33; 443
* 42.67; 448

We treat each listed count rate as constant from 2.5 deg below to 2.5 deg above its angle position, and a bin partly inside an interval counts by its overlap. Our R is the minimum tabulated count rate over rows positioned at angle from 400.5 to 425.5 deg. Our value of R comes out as 39.58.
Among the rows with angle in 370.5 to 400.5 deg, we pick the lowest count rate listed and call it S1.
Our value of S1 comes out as 19.45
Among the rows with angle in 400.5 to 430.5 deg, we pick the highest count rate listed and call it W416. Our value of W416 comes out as 42.91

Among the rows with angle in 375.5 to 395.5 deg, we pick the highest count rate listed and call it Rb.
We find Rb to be 38.17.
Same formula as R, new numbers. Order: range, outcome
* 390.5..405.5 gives 38.17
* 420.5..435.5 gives 41.87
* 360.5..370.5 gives 18.97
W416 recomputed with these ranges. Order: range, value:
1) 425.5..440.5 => 42.92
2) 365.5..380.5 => 24.28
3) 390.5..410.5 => 40.35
